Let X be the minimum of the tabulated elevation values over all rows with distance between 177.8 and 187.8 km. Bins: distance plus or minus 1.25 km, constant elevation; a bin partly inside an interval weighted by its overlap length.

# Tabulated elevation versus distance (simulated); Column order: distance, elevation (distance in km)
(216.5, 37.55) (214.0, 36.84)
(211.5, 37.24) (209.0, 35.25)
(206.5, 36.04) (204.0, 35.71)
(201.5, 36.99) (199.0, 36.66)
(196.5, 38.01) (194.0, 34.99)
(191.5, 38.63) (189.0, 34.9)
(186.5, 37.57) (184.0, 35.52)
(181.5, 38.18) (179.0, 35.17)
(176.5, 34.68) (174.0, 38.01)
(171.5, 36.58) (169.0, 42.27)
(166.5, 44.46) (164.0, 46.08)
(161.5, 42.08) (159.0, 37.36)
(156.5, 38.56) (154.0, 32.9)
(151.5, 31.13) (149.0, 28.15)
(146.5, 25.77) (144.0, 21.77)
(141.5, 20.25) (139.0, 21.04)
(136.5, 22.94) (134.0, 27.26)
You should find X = 35.17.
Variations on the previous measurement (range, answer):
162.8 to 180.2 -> 34.68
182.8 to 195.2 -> 34.9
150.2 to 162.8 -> 31.13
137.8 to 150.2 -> 20.25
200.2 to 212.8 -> 35.25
